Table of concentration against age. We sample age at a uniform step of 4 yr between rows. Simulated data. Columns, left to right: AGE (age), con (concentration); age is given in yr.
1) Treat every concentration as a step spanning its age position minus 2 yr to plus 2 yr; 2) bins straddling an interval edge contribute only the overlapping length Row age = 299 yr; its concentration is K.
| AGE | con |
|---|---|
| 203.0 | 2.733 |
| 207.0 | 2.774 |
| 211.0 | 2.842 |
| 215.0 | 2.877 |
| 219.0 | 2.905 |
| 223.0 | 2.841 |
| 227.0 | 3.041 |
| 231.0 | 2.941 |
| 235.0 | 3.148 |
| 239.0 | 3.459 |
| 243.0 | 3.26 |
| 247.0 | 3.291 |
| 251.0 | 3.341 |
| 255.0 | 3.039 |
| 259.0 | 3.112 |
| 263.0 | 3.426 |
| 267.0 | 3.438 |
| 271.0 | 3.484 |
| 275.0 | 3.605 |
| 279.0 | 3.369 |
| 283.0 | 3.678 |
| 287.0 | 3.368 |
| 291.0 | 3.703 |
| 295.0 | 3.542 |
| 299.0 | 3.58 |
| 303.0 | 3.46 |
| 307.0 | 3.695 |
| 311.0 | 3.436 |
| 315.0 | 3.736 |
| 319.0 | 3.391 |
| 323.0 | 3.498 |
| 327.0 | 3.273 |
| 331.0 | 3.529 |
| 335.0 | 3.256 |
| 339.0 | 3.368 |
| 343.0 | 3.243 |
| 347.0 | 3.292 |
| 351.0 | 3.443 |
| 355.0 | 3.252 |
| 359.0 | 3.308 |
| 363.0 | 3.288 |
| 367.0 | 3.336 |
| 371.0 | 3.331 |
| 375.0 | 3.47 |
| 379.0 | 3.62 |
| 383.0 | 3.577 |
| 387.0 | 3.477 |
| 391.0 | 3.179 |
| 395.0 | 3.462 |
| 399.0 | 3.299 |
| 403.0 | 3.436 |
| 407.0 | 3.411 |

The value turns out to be 3.58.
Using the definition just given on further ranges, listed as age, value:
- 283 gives 3.678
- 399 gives 3.299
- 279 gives 3.369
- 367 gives 3.336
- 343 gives 3.243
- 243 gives 3.26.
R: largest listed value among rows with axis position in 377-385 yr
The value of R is 3.62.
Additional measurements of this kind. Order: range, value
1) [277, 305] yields 3.703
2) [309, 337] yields 3.736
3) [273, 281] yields 3.605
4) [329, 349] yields 3.529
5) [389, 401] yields 3.462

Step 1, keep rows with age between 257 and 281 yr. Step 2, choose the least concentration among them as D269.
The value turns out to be 3.112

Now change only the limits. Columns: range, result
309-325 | 3.391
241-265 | 3.039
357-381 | 3.288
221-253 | 2.841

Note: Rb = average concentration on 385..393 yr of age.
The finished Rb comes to 3.33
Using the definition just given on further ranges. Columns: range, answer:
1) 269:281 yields 3.49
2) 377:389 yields 3.56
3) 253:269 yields 3.25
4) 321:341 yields 3.38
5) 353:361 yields 3.28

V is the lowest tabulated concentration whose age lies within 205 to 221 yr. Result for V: 2.774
